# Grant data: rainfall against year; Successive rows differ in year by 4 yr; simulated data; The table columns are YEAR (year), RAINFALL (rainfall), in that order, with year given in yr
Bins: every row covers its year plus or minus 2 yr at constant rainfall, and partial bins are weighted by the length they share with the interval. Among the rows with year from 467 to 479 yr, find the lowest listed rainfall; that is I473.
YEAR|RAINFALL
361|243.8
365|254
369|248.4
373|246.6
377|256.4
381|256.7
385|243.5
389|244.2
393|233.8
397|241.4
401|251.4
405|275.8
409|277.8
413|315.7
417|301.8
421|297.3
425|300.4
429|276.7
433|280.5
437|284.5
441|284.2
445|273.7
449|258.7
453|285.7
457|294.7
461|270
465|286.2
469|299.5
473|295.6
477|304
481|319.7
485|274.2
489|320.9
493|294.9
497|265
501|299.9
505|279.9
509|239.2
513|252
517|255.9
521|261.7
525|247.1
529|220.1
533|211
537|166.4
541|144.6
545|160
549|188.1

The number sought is 295.6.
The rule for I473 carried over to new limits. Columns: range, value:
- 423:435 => 276.7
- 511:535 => 211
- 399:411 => 251.4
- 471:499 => 265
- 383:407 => 233.8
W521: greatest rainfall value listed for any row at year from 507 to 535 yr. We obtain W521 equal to 261.7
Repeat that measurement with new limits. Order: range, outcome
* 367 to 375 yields 248.4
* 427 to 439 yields 284.5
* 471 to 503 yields 320.9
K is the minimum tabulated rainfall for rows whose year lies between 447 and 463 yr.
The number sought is 258.7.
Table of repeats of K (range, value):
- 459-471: 270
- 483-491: 274.2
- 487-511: 239.2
